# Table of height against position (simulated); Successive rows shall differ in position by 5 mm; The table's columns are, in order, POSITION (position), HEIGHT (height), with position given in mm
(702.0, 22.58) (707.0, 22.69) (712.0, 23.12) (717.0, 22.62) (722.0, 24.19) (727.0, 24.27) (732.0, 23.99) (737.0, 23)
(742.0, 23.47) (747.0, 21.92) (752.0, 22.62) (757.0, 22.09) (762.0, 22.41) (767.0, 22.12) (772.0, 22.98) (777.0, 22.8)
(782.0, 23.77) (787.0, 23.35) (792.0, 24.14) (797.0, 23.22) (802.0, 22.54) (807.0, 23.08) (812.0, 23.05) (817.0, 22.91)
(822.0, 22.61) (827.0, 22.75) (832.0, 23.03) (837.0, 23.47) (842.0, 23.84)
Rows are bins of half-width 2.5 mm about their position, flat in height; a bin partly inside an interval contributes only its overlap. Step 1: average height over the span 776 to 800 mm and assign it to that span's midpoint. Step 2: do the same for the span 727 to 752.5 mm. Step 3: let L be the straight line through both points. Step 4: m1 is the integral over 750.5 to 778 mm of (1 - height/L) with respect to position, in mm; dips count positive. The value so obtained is 1.0 mm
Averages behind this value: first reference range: 23.2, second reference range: 23.5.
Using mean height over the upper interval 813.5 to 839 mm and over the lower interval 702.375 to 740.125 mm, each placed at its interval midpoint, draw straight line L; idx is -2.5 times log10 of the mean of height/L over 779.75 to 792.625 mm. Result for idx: -0.03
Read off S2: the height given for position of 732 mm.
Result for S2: 23.99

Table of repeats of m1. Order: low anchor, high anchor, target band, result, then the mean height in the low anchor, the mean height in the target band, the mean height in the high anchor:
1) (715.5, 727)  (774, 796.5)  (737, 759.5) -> 1.0 mm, 23.7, 22.6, 23.5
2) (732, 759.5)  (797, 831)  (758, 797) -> -0.4 mm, 22.7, 23.1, 22.9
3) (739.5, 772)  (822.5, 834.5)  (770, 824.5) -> -1.1 mm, 22.5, 23.1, 22.8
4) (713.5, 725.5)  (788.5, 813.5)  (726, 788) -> 1.1 mm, 23.5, 22.9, 23.2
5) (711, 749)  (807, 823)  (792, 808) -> -0.1 mm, 23.3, 23.1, 22.9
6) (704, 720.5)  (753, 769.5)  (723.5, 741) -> -0.9 mm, 22.9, 23.8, 22.2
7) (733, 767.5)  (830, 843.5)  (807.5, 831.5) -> 0.4 mm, 22.6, 22.9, 23.4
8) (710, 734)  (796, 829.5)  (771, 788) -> -0.1 mm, 23.6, 23.2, 22.9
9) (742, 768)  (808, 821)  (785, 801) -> -0.5 mm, 22.4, 23.5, 22.9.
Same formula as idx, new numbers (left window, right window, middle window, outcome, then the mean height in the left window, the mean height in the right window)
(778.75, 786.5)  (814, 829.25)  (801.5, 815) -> 0.00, 23.6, 22.8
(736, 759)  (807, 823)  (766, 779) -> 0.00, 22.6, 22.9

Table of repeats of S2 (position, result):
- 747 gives 21.92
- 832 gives 23.03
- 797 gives 23.22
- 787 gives 23.35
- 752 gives 22.62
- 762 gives 22.41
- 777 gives 22.8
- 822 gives 22.61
